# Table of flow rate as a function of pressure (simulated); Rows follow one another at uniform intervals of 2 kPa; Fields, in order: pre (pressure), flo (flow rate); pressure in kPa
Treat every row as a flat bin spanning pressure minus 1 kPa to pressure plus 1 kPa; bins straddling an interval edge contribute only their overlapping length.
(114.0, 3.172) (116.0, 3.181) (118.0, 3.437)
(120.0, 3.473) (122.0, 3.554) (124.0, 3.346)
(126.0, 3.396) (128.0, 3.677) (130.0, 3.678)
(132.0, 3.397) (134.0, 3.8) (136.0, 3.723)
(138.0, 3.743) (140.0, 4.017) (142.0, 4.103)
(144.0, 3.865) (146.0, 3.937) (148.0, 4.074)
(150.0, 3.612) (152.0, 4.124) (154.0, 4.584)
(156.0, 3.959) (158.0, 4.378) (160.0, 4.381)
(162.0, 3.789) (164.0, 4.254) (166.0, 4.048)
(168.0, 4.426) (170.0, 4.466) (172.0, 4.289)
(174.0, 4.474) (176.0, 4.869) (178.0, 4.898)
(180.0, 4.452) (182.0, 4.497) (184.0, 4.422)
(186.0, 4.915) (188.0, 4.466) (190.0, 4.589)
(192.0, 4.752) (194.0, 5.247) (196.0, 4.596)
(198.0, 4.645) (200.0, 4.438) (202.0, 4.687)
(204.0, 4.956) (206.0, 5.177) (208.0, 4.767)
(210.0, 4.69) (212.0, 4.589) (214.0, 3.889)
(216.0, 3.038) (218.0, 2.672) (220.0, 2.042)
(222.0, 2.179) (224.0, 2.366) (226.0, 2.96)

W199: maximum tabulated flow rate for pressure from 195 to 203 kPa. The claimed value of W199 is 4.687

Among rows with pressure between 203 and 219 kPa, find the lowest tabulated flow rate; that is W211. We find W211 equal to 2.672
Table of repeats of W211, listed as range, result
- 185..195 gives 4.466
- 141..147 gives 3.865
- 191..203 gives 4.438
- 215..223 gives 2.042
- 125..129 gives 3.396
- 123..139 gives 3.346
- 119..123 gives 3.473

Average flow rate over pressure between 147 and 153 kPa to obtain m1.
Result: 3.94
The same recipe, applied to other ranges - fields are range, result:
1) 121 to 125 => 3.45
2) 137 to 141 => 3.88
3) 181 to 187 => 4.61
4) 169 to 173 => 4.38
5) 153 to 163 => 4.22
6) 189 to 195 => 4.86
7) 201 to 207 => 4.94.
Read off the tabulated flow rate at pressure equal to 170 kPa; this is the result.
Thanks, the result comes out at 4.466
